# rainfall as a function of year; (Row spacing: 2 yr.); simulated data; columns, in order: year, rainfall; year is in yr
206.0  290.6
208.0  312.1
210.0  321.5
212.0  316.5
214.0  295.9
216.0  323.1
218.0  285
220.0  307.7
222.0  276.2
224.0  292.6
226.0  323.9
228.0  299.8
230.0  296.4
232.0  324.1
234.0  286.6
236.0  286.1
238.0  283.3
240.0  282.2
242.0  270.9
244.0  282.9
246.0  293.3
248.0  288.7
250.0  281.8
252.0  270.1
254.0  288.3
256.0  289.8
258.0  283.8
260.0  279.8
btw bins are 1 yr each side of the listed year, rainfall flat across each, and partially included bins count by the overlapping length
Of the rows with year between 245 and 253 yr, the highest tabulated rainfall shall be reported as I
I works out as 293.3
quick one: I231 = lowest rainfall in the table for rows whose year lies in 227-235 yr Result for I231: 286.6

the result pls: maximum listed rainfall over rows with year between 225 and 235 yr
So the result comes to 324.1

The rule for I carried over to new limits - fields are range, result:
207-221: 323.1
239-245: 282.9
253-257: 289.8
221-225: 292.6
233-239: 286.6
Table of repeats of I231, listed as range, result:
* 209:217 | 295.9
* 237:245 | 270.9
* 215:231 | 276.2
